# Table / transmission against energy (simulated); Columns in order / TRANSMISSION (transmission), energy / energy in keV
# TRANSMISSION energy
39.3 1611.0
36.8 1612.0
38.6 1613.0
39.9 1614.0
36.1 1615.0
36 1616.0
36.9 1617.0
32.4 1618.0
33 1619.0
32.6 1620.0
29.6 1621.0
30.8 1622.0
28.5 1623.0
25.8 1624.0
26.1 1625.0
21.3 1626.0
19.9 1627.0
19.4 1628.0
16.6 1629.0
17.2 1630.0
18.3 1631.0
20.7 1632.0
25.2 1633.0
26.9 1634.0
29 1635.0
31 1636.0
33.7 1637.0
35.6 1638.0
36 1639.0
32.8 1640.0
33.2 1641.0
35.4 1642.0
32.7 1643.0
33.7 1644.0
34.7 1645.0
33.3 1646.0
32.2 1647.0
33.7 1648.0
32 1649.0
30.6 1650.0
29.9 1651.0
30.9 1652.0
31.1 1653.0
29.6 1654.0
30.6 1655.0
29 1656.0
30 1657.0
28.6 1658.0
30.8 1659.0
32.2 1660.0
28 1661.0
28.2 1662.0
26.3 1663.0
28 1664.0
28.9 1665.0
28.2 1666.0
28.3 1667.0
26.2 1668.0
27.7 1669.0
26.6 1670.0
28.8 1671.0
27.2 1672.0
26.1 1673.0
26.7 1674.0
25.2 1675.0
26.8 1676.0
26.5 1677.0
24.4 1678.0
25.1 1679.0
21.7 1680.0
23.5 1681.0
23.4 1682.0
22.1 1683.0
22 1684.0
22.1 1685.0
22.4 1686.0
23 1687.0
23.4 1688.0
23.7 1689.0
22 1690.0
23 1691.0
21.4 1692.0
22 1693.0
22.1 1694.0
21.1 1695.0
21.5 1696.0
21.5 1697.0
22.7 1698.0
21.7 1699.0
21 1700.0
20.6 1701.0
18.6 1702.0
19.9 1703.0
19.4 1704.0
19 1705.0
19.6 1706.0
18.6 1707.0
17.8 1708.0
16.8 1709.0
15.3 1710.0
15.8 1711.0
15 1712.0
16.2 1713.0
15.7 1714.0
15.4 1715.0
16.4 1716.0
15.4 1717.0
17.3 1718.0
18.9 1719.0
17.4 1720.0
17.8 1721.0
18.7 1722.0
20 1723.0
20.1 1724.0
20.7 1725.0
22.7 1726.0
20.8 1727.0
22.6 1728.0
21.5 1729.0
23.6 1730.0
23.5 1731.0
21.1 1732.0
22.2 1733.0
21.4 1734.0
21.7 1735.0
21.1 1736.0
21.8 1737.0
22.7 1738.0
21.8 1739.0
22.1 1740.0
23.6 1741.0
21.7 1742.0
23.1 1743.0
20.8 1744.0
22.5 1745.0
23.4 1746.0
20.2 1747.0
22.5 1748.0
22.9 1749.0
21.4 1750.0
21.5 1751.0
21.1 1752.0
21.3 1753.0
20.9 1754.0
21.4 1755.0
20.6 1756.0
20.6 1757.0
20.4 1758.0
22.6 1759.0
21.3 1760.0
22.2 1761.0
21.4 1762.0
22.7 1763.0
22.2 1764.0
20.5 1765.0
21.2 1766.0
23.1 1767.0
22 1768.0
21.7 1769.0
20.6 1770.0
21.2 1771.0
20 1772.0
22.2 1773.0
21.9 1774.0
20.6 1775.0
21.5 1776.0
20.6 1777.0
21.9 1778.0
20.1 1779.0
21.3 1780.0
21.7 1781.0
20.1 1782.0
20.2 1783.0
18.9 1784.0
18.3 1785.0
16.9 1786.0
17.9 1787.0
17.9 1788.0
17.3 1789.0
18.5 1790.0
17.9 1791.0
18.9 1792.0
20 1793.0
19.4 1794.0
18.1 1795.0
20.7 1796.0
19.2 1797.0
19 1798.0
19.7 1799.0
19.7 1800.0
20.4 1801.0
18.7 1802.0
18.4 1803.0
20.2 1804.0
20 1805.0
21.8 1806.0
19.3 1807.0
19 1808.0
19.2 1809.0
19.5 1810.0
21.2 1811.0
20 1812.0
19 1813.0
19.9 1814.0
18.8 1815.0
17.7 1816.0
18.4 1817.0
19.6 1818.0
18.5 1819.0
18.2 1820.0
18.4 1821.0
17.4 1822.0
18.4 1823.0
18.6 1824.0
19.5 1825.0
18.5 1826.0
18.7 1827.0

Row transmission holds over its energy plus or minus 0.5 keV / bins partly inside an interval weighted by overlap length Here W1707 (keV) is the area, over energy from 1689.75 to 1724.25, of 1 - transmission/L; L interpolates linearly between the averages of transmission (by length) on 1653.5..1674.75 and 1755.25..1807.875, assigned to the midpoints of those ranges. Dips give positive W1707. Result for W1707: 8.7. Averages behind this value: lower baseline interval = 28.3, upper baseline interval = 20.3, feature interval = 19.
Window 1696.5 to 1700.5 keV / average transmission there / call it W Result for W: 21.7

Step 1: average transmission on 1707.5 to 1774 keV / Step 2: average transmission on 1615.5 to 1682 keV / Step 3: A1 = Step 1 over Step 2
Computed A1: 0.7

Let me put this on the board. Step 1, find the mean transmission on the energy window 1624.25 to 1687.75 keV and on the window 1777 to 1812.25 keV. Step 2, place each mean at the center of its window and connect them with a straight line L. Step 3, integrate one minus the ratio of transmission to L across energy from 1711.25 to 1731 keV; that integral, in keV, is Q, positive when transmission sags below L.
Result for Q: 4.1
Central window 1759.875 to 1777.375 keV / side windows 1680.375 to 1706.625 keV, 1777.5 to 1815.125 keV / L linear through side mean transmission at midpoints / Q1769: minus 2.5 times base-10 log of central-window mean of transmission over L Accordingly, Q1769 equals -0.08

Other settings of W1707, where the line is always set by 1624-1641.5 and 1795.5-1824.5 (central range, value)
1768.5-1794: 0.6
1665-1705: 0.8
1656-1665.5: -1.5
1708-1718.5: 3.2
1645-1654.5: -2.3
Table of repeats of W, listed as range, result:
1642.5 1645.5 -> 33.7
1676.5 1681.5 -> 24.2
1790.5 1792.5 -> 18.4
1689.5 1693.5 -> 22.1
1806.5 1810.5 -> 19.2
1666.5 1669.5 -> 27.4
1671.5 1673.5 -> 26.6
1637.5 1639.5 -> 35.8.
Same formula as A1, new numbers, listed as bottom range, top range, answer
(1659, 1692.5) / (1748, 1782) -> 0.84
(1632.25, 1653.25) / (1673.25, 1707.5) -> 0.70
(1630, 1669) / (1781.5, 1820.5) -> 0.64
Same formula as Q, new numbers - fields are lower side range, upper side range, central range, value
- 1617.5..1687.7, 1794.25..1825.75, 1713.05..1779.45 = 4.89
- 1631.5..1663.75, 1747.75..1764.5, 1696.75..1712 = 4.09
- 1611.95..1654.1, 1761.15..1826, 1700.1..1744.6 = 8.41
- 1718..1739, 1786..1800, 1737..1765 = -2.22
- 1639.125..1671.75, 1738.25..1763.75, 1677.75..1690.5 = 2.23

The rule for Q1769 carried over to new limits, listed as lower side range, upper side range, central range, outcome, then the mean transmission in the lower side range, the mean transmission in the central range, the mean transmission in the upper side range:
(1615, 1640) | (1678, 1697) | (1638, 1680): -0.18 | 27.9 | 29.6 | 22.6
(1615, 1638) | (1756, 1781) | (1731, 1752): 0.03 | 27.2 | 22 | 21.4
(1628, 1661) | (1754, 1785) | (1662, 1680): 0.05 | 29.7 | 26.8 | 21.2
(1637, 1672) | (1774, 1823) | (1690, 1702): 0.26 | 30.7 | 21.6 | 19.4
